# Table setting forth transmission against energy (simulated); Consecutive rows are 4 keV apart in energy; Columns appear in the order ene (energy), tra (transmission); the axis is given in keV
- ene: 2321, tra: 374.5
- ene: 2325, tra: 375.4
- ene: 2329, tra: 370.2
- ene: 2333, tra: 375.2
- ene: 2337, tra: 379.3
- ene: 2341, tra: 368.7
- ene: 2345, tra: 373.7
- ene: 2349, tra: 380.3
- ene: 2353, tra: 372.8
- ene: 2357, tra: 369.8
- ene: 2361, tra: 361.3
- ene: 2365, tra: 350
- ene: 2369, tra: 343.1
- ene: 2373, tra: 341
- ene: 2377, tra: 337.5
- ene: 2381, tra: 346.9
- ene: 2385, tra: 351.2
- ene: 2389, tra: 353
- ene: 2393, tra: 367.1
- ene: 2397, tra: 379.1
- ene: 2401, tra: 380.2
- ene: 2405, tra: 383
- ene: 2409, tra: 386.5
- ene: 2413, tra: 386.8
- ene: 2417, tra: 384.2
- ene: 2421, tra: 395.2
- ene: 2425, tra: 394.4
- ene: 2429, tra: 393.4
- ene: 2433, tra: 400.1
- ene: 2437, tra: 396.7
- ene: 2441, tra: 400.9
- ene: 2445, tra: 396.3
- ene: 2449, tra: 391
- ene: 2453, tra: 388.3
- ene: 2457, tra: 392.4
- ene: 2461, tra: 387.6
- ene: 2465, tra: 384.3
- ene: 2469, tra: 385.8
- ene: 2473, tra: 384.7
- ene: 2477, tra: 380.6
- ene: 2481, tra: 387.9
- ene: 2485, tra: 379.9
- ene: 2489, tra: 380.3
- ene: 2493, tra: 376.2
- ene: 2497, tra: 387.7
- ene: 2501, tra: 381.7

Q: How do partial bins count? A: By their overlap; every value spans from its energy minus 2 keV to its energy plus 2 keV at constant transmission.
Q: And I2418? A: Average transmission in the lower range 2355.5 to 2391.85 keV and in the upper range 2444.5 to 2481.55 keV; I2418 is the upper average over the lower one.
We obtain 1.11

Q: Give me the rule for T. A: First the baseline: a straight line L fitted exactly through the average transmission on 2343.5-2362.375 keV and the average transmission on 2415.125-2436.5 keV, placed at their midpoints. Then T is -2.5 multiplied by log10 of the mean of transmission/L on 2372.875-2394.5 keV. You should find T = 0.09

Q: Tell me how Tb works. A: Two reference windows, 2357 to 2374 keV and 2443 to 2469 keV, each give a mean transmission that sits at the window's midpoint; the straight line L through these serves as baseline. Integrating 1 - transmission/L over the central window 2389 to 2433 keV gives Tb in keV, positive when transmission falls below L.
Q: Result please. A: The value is -1.58 keV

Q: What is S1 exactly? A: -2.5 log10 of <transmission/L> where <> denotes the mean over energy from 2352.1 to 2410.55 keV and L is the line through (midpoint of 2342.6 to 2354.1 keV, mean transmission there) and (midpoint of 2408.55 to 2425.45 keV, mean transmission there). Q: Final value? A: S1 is 0.062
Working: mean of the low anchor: 376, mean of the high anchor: 389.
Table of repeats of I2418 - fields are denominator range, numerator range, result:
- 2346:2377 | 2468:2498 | 1.07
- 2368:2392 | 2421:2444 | 1.15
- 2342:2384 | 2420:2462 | 1.10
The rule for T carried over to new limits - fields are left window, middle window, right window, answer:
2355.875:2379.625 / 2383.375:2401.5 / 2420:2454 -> 0.00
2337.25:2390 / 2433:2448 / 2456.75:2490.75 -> -0.06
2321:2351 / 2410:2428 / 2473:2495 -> -0.03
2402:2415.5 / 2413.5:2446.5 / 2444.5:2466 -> -0.02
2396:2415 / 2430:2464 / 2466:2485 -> -0.03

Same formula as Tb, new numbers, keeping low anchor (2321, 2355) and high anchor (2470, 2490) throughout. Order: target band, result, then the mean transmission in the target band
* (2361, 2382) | 1.74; 345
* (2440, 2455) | -0.50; 394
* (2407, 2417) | -0.19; 386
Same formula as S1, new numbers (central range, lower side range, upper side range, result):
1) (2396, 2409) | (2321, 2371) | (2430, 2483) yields -0.006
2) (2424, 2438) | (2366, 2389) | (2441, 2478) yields -0.064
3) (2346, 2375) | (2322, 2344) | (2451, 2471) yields 0.049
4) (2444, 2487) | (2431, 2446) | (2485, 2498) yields 0.007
